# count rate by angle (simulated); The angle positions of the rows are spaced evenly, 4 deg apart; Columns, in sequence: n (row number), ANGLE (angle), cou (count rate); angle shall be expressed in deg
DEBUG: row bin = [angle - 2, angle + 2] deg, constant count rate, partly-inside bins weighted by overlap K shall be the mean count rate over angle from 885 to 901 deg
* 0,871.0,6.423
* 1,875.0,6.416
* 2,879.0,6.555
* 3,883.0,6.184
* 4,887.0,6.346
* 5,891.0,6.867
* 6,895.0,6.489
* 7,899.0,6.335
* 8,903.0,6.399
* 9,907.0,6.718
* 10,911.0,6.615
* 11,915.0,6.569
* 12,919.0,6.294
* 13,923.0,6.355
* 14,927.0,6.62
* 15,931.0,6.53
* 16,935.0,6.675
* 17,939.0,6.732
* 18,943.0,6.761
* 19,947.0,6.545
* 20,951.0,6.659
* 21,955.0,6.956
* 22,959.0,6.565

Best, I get 6.51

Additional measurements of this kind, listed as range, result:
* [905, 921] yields 6.55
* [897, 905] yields 6.37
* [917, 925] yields 6.32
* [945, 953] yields 6.6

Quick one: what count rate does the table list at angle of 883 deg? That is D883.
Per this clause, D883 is 6.184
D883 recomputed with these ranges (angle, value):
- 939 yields 6.732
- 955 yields 6.956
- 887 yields 6.346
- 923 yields 6.355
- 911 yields 6.615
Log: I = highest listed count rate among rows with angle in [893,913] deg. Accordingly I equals 6.718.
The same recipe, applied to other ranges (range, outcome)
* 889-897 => 6.867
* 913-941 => 6.732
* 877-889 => 6.555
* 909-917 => 6.615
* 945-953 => 6.659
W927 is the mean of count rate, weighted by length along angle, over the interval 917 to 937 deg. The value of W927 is 6.49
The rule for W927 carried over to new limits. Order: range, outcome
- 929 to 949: 6.65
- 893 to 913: 6.51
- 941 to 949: 6.65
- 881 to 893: 6.47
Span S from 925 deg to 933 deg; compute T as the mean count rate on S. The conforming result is 6.58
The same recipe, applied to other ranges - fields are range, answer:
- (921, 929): 6.49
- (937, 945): 6.75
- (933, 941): 6.7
